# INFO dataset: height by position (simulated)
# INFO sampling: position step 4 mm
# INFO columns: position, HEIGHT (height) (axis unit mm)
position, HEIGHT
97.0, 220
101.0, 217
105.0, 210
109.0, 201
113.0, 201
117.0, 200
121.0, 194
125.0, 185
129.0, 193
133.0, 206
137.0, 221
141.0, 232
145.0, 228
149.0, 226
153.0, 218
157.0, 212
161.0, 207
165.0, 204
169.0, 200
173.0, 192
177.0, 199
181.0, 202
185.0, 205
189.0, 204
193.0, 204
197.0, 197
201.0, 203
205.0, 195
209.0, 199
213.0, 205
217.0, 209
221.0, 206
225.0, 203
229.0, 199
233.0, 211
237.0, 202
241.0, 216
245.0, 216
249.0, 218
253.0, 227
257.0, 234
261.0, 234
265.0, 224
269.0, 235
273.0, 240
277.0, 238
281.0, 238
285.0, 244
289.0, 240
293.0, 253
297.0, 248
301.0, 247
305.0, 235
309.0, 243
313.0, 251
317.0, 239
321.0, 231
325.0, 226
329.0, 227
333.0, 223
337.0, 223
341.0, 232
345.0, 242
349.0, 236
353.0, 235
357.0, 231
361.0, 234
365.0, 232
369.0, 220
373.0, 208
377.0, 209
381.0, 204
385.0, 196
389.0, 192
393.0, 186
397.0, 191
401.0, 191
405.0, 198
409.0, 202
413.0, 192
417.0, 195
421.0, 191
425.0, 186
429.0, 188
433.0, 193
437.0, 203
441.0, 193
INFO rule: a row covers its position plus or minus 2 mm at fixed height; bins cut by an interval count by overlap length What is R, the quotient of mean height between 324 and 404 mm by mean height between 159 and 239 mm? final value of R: 1.07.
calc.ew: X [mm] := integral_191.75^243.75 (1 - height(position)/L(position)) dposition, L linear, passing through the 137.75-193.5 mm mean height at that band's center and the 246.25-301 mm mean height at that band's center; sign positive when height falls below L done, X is 4.4 mm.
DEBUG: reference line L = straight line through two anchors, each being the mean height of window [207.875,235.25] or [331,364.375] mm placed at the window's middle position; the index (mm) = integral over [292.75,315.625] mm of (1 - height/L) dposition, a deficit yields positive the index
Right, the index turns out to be -2.4 mm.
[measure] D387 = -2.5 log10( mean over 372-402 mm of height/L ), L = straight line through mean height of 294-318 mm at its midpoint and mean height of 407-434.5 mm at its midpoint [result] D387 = 0.06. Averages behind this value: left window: 244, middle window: 197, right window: 192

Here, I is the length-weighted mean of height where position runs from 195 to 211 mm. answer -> 198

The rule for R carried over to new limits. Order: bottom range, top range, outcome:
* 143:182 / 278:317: 1.17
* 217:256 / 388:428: 0.91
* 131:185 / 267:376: 1.11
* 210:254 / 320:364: 1.10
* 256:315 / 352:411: 0.87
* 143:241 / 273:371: 1.15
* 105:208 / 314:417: 1.05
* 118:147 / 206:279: 1.04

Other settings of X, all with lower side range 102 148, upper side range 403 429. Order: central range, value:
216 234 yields -0.24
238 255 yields -1.42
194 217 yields 0.29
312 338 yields -4.36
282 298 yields -3.71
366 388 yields -1.40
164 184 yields 0.52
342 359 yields -3.39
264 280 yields -2.79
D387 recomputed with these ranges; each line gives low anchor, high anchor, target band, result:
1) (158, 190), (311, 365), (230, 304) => -0.05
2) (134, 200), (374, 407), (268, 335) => -0.18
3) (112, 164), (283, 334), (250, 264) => 0.00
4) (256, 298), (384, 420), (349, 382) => -0.08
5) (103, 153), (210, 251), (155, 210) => 0.04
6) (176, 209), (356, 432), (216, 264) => -0.07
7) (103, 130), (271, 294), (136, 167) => -0.06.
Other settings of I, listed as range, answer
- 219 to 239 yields 204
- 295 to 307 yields 243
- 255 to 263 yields 234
